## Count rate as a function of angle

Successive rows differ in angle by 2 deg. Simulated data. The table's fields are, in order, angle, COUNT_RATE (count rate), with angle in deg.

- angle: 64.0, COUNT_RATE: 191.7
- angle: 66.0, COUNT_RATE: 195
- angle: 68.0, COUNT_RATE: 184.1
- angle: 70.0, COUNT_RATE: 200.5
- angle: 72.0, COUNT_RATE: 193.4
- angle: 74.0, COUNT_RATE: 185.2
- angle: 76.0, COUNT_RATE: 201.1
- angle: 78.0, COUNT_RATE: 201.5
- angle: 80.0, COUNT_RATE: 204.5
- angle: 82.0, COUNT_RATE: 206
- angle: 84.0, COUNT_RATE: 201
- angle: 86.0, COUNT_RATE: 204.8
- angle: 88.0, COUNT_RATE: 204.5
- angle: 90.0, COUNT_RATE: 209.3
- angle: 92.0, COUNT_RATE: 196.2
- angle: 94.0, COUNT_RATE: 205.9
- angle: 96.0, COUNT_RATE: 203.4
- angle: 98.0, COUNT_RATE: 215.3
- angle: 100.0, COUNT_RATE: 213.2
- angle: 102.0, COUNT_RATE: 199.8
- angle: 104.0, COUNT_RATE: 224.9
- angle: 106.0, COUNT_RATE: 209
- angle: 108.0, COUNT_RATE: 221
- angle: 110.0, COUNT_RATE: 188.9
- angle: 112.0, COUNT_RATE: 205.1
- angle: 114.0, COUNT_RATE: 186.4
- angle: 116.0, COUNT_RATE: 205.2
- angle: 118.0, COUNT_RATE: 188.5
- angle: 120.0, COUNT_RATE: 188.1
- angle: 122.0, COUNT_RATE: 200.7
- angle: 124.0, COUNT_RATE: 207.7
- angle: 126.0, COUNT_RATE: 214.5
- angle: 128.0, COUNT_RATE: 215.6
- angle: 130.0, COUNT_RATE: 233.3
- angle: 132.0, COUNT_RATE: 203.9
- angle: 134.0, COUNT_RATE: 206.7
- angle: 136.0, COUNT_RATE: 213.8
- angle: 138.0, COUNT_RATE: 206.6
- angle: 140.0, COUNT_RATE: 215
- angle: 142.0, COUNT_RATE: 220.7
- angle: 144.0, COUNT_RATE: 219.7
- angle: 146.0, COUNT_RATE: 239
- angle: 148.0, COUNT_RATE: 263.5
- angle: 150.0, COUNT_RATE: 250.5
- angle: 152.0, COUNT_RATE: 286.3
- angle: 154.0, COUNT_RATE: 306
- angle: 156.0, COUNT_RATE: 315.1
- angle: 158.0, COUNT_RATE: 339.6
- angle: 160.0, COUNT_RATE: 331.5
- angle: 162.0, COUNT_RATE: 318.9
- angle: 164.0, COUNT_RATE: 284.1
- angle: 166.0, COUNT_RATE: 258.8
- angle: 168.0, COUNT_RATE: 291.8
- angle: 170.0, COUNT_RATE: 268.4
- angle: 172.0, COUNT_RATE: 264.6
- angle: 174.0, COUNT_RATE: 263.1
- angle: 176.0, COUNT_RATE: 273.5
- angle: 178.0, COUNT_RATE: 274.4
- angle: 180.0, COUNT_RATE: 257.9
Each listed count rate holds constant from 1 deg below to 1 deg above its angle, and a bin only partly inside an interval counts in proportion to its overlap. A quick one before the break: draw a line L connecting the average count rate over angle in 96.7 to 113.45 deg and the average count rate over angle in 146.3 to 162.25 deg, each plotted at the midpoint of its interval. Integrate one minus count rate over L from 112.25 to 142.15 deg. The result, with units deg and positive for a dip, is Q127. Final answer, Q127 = 5.0 deg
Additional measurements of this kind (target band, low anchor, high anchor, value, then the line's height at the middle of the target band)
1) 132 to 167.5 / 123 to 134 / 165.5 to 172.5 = -2.32 deg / 245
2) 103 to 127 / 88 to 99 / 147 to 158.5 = 3.35 deg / 237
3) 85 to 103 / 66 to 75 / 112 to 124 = -1.14 deg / 194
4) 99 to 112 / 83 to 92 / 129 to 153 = 0.21 deg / 213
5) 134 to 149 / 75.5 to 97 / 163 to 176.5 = 1.49 deg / 249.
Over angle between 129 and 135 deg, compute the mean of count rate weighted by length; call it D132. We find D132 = 215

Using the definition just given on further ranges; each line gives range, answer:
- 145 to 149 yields 251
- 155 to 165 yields 318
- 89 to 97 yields 204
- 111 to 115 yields 196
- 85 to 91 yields 206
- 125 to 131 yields 221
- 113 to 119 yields 193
